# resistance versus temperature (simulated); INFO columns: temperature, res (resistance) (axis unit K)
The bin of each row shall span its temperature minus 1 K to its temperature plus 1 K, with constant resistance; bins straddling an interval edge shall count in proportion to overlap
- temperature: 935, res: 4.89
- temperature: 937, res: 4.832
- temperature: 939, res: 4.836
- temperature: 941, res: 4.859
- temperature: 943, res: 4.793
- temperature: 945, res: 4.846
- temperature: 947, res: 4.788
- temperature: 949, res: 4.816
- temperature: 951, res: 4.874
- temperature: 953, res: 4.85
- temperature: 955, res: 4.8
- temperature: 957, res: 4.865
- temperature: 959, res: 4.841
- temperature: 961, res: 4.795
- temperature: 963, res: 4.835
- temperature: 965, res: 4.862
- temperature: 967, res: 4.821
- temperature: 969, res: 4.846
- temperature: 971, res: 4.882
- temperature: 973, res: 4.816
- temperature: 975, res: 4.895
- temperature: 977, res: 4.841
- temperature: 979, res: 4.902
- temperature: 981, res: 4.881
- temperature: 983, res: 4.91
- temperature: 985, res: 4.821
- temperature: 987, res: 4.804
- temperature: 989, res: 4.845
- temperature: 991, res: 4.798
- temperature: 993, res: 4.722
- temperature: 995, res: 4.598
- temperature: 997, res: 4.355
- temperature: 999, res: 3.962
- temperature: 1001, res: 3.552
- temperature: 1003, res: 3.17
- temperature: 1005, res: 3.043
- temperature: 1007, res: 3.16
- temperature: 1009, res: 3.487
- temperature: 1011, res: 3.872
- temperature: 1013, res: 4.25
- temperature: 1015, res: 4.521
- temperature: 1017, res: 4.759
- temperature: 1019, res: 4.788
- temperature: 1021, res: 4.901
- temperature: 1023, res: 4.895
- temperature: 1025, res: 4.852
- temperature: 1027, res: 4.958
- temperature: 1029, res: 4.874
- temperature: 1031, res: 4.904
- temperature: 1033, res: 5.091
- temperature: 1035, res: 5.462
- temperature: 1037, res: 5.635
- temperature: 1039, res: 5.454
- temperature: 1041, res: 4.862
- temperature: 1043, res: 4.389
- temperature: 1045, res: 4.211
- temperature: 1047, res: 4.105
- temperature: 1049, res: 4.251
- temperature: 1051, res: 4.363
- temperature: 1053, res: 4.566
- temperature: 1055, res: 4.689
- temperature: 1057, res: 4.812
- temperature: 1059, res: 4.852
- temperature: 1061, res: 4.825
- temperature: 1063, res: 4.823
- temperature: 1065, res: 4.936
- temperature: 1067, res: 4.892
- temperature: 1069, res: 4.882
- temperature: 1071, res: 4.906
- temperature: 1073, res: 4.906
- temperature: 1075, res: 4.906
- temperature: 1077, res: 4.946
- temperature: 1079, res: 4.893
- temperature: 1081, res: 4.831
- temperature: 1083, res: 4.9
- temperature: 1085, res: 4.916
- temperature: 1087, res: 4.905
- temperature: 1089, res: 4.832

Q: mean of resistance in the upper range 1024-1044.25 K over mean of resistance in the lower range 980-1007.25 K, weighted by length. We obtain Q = 1.2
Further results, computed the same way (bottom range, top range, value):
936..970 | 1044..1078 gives 0.97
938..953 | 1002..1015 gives 0.74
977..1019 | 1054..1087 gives 1.13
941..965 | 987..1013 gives 0.83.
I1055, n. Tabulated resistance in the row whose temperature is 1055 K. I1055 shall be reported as 4.689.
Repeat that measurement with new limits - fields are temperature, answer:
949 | 4.816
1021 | 4.901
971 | 4.882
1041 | 4.862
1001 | 3.552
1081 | 4.831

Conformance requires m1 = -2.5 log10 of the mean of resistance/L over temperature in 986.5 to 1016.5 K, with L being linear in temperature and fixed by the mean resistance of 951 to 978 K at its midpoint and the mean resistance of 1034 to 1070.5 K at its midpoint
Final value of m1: 0.18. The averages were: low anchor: 4.84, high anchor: 4.78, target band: 4.08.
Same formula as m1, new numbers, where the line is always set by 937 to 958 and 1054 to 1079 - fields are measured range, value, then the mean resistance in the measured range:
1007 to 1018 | 0.19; 4.09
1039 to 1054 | 0.09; 4.46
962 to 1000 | 0.02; 4.76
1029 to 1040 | -0.09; 5.27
